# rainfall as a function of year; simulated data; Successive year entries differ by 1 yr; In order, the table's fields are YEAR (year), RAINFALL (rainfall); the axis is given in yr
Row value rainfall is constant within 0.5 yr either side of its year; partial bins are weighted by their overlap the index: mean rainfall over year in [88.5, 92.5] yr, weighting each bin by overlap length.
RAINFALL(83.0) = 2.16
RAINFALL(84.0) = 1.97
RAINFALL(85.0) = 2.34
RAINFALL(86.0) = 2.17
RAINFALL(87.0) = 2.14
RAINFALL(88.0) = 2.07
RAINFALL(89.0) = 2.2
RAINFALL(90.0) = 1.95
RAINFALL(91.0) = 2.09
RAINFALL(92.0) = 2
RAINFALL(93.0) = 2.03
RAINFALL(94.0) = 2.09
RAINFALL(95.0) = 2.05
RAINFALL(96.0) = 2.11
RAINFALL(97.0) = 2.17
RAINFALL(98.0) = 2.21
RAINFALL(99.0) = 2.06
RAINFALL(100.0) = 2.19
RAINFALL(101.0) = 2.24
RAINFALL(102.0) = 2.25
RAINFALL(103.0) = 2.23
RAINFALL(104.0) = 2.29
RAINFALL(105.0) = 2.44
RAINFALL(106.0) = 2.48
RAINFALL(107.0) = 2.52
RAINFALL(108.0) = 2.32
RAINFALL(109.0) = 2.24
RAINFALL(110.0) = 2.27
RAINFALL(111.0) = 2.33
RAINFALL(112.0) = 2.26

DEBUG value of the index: 2.06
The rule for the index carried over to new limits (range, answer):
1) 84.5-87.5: 2.22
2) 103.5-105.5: 2.37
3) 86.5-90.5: 2.09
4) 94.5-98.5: 2.13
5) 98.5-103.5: 2.19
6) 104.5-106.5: 2.46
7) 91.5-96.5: 2.06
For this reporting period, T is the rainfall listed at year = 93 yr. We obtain 2.03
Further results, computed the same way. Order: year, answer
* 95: 2.05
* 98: 2.21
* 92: 2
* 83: 2.16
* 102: 2.25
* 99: 2.06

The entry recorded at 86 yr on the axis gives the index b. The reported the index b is 2.17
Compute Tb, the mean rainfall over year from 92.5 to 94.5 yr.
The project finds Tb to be 2.06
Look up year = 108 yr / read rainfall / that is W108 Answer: 2.32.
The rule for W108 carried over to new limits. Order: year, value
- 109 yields 2.24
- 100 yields 2.19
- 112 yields 2.26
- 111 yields 2.33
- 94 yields 2.09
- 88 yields 2.07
